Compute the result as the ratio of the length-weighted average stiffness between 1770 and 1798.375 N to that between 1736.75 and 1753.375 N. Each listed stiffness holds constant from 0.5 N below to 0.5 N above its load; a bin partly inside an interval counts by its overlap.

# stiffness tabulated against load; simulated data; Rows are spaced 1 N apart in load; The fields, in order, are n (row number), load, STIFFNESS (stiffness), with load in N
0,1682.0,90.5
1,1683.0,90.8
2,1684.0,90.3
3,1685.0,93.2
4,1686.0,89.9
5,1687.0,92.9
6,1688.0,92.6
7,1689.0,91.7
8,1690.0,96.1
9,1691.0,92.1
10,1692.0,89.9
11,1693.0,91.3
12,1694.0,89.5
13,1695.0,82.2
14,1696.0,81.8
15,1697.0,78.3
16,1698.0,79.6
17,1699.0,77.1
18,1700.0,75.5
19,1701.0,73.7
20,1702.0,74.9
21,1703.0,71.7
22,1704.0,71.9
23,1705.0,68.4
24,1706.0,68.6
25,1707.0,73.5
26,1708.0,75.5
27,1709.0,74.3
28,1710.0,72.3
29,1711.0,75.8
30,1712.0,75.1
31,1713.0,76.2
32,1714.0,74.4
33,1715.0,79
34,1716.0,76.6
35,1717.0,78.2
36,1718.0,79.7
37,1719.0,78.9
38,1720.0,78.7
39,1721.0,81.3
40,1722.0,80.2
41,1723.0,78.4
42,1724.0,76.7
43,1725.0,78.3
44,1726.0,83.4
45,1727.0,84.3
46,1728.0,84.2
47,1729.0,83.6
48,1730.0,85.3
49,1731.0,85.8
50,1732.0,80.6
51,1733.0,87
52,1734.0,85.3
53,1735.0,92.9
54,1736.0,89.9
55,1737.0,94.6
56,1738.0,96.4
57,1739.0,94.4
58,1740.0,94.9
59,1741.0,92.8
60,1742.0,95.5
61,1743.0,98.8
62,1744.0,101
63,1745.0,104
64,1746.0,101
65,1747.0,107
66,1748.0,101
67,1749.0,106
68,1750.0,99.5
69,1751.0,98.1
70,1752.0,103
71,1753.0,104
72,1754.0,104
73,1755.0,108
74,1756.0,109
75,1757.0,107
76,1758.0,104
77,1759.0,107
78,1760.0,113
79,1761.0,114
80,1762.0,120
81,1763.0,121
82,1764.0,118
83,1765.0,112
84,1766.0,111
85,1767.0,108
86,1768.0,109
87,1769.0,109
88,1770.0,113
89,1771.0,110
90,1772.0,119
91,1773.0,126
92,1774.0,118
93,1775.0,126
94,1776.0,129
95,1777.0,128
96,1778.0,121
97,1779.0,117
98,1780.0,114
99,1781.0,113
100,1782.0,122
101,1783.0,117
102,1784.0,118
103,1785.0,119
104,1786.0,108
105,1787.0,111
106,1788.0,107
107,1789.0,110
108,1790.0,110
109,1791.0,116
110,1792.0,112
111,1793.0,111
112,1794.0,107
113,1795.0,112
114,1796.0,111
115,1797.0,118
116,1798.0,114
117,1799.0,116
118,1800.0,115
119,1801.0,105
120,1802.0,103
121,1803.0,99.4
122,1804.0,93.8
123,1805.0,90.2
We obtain 1.16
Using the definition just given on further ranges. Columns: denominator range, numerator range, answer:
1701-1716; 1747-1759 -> 1.41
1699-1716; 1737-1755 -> 1.35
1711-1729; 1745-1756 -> 1.31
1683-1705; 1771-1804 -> 1.36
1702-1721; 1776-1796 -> 1.53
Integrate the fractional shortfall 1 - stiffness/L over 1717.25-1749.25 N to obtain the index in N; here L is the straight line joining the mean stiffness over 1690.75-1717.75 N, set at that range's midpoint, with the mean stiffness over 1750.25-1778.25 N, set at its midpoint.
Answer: 1.91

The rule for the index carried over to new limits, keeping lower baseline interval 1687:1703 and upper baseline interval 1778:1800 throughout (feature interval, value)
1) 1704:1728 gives 3.7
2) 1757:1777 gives -1.6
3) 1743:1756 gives -0.2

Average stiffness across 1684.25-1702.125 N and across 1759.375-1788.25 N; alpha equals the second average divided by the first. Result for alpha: 1.35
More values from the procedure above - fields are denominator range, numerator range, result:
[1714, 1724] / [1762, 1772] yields 1.44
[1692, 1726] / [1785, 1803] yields 1.43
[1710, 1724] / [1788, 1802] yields 1.44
